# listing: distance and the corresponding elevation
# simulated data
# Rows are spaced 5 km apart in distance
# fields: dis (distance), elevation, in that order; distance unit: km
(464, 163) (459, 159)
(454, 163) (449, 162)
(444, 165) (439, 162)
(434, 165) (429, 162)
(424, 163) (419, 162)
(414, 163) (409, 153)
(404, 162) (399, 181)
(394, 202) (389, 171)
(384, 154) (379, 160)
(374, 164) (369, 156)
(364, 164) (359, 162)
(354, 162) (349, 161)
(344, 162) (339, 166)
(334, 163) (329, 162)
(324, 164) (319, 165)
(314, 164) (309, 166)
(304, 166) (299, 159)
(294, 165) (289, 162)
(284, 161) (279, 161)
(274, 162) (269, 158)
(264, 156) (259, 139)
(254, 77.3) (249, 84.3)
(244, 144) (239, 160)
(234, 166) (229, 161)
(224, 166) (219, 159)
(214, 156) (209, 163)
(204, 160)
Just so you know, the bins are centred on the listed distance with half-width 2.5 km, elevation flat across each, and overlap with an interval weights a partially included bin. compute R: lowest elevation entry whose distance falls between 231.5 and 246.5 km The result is 144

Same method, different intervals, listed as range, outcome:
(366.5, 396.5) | 154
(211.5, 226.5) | 156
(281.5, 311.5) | 159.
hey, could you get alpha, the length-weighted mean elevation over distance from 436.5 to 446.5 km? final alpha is 164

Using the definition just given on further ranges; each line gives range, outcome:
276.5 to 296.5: 162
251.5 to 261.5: 108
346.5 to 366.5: 162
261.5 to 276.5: 159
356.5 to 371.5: 161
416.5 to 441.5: 163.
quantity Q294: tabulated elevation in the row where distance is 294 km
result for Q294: 165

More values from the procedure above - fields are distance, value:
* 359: 162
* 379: 160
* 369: 156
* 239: 160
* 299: 159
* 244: 144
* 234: 166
